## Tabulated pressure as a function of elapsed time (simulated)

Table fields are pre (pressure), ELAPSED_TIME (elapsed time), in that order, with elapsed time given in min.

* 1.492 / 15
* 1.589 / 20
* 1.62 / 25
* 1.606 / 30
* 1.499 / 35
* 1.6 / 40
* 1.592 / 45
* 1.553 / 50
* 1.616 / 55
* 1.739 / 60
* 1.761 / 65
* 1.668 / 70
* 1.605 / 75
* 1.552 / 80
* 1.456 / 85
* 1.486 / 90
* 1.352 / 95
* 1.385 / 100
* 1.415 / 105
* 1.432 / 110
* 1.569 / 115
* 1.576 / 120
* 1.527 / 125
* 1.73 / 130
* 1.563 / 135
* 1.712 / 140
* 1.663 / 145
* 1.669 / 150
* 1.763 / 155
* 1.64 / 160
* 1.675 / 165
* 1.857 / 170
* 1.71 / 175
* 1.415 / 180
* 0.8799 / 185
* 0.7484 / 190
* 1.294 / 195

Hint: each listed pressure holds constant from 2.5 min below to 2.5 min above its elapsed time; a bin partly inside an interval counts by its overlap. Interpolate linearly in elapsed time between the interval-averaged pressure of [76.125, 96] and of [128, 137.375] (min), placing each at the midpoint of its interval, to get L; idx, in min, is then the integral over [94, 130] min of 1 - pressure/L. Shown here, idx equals 1.9 min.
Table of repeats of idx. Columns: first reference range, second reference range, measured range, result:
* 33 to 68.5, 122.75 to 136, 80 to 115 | 3.8 min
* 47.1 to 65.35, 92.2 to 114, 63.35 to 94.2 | -0.6 min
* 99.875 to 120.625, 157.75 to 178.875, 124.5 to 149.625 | -1.1 min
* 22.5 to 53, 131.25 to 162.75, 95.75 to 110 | 2.0 min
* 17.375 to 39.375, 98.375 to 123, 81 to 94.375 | 0.4 min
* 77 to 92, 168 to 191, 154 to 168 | -3.2 min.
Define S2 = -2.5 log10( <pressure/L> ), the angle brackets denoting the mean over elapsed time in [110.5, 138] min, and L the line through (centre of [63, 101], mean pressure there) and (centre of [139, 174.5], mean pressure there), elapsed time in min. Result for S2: 0.03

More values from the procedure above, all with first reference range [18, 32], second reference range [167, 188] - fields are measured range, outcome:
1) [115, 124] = -0.039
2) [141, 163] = -0.142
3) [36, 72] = -0.043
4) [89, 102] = 0.101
